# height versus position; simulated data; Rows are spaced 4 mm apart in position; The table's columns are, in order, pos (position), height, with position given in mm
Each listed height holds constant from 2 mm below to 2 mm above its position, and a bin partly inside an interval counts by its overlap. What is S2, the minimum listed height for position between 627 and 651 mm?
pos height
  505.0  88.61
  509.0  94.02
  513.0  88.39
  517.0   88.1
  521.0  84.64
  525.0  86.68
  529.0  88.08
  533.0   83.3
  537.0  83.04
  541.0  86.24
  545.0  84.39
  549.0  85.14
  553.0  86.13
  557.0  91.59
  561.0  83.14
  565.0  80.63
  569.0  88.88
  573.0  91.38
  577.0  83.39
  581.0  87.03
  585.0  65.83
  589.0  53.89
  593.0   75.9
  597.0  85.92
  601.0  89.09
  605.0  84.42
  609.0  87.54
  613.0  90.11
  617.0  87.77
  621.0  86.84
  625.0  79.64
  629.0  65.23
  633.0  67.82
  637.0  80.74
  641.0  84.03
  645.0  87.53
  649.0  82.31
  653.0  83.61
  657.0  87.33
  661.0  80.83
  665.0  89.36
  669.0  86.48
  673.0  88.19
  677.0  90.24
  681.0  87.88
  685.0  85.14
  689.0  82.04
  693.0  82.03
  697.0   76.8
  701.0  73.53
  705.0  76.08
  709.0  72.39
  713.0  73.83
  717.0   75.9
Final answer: 65.23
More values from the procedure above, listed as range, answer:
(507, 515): 88.39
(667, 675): 86.48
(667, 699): 76.8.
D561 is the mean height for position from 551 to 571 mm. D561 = 86.1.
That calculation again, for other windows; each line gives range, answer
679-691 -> 85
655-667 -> 85.8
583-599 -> 70.4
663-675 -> 88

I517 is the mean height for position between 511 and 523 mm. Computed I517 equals 87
